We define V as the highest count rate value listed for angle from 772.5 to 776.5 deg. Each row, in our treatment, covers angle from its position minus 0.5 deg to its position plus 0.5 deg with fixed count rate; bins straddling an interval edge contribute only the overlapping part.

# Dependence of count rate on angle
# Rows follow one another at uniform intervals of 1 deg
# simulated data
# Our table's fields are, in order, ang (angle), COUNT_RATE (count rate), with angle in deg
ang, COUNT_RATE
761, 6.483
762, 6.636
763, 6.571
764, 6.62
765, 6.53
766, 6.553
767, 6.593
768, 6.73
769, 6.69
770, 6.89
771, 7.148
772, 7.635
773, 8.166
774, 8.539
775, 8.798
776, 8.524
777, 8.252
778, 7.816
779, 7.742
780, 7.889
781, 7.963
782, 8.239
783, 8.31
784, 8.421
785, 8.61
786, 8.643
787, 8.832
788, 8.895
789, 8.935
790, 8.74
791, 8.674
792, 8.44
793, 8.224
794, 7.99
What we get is 8.798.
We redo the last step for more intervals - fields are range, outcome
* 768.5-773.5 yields 8.166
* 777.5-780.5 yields 7.889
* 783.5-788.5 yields 8.895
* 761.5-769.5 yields 6.73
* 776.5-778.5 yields 8.252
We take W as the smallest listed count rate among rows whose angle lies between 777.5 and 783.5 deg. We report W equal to 7.742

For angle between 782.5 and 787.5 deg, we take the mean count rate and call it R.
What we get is 8.56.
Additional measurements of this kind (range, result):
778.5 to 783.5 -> 8.03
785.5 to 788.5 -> 8.79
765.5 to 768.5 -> 6.63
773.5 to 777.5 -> 8.53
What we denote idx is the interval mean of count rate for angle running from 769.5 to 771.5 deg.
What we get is 7.02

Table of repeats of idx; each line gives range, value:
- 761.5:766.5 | 6.58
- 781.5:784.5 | 8.32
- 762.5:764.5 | 6.6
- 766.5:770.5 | 6.73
